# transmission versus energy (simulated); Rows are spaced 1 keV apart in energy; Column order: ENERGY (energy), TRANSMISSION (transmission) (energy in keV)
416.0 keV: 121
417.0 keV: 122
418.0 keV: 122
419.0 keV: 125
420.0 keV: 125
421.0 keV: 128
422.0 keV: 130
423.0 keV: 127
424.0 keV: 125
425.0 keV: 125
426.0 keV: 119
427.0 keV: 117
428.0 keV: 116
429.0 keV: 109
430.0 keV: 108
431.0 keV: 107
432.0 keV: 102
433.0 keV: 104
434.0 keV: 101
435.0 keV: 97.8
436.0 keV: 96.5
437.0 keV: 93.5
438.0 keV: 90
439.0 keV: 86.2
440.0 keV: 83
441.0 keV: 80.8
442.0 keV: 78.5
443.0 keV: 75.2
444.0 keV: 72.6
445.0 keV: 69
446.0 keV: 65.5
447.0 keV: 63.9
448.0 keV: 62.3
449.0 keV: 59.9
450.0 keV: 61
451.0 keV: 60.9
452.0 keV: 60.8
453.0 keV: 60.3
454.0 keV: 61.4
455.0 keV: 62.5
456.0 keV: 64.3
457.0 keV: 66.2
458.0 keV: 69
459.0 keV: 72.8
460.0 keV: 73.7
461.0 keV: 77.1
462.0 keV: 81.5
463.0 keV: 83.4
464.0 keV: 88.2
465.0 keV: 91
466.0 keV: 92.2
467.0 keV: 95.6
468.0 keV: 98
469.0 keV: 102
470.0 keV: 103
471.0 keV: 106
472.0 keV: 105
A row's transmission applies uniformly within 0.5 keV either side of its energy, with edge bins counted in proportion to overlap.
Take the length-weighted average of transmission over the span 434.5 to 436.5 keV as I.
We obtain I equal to 97.2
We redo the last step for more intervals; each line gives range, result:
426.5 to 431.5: 111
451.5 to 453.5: 60.5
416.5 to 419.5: 123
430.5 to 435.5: 102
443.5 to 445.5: 70.8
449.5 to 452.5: 60.9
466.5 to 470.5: 99.7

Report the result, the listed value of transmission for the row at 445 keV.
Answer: 69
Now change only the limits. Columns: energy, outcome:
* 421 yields 128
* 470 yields 103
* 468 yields 98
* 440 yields 83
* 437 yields 93.5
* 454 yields 61.4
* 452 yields 60.8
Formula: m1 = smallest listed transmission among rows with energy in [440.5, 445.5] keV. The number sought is 69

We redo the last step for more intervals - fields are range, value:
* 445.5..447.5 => 63.9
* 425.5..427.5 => 117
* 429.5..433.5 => 102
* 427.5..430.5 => 108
